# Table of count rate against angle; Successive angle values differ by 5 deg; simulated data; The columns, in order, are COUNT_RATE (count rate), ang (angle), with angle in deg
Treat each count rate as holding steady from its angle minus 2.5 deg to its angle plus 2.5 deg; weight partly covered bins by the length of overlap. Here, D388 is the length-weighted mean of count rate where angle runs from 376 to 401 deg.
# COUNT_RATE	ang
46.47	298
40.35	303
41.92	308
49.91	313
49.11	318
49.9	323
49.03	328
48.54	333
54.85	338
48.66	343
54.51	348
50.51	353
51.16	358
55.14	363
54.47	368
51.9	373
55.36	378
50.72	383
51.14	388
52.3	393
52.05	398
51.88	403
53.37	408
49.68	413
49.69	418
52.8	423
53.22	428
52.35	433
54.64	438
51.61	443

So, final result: 52.2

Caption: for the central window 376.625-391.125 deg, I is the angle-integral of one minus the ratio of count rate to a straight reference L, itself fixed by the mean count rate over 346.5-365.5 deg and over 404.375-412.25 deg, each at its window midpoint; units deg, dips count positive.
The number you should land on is 0.1 deg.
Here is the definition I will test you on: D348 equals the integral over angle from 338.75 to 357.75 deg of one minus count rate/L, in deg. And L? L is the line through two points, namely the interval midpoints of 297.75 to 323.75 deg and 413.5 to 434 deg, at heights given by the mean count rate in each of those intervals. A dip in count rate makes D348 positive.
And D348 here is -1.4 deg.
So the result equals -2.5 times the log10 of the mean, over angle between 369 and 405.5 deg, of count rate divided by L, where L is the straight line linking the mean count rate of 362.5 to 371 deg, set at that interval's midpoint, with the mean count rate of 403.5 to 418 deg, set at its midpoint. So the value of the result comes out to 0.015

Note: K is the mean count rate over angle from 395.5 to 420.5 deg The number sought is 51.3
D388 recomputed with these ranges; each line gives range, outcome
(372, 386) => 52.7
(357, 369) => 53.8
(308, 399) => 51.4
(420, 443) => 53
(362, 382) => 53.9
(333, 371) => 52.5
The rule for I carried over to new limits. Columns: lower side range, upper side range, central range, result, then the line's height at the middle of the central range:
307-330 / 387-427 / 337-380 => -2.6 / 49.9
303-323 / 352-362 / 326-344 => -0.5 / 49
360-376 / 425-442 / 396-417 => 0.7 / 53.5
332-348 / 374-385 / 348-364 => -0.1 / 52.1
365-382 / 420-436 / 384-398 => 0.4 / 53.4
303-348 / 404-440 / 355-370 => -1.0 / 50.1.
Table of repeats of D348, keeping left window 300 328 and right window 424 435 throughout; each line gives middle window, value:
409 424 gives 0.4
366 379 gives -1.1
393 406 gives -0.2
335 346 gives -0.9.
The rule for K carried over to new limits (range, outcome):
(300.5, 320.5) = 45.3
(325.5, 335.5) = 48.8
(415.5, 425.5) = 51.2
